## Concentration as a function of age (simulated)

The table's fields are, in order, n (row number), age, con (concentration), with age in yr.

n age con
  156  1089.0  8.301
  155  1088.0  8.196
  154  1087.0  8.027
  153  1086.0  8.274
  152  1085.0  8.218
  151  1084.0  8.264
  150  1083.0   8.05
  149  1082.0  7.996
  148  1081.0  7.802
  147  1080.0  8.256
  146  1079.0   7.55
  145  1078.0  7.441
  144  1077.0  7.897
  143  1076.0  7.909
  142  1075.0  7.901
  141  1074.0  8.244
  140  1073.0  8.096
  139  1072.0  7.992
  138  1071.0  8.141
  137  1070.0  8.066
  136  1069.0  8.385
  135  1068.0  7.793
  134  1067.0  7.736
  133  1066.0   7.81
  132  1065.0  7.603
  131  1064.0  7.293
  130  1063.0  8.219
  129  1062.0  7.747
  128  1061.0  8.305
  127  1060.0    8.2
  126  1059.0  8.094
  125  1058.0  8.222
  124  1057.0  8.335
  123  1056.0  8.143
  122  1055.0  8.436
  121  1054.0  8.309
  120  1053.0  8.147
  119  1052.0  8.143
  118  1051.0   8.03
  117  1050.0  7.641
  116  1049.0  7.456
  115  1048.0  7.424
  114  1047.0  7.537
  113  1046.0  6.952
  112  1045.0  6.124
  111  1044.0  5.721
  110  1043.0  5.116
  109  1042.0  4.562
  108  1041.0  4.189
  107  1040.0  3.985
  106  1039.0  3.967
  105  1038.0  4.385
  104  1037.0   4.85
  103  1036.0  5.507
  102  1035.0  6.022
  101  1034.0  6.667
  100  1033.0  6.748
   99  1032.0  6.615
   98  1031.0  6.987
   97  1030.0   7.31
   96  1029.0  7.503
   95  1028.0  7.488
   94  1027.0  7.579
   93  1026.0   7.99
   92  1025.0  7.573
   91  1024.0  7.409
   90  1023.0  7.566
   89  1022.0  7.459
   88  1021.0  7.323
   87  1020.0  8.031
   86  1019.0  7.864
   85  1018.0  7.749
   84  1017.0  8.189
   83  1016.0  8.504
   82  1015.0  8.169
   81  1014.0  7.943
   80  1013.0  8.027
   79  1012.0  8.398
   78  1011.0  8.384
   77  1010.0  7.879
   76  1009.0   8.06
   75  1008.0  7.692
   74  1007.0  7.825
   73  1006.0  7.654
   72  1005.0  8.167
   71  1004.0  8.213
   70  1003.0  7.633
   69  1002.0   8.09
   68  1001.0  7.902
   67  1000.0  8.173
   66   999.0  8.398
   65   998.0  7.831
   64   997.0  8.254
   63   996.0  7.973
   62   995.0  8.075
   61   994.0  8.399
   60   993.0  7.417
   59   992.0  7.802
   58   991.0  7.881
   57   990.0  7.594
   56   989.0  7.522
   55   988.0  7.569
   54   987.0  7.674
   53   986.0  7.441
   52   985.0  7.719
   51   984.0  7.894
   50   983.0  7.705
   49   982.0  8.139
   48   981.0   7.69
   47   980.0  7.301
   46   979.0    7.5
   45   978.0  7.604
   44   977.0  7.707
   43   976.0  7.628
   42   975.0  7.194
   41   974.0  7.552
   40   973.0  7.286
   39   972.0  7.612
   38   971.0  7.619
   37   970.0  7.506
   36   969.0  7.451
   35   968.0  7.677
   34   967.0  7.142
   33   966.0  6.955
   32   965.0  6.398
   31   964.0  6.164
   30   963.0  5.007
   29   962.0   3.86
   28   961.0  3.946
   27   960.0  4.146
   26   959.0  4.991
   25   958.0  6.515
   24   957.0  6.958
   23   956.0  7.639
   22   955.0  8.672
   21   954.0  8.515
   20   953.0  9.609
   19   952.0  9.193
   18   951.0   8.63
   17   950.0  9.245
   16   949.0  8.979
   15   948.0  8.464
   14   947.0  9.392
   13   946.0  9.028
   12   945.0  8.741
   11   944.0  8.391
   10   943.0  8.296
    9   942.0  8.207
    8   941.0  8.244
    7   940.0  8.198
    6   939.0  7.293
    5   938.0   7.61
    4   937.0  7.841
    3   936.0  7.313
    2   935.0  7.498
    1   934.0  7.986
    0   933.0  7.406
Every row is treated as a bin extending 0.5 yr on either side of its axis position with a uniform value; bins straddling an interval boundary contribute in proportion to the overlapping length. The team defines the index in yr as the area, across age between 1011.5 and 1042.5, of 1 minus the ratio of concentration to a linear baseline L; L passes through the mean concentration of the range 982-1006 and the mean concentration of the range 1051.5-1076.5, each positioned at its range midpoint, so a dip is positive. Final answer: 4.3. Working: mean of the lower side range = 7.88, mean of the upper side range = 8.05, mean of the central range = 6.86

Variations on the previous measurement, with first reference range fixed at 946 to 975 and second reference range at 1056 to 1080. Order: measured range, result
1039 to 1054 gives 2.6 yr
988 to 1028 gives -1.7 yr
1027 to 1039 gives 2.2 yr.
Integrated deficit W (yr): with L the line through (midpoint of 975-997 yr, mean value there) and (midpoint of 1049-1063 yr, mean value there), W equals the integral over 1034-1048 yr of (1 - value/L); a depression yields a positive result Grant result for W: 4.54 yr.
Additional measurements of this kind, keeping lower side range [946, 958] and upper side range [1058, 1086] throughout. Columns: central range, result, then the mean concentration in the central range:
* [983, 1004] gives 1.28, 7.87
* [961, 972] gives 2.59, 6.51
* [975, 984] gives 0.85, 7.65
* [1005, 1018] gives 0.36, 8.05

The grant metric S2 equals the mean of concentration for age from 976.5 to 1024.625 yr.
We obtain 7.86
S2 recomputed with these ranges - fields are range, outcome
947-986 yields 7.34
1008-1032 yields 7.77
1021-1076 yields 7.19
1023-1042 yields 6.25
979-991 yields 7.66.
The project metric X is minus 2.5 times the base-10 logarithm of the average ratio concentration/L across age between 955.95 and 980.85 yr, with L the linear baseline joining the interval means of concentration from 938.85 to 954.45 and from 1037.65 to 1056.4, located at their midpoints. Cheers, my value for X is 0.221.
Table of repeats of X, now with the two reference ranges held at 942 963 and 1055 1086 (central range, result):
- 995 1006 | -0.038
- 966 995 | 0.013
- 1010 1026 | -0.011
